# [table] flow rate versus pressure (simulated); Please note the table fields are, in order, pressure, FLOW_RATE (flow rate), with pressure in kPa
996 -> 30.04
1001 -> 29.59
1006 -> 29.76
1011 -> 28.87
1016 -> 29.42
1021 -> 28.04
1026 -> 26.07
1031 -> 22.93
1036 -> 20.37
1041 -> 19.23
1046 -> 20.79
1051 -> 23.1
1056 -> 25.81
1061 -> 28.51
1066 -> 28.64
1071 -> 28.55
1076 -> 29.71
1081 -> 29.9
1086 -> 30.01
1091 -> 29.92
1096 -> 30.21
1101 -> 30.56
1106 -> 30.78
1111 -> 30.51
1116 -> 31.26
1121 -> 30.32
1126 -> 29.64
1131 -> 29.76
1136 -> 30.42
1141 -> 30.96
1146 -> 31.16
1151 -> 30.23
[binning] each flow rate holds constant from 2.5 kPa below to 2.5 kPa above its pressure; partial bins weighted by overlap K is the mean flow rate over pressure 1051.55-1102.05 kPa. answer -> 28.9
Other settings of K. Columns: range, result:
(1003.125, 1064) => 25.3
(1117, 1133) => 30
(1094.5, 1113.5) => 30.5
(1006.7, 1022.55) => 28.9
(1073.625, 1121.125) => 30.3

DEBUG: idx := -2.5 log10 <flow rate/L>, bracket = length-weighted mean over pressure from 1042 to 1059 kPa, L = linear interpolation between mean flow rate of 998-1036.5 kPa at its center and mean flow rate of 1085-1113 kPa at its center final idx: 0.23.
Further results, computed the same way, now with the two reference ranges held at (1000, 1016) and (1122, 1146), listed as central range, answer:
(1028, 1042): 0.36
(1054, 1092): 0.04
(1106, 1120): -0.02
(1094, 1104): -0.01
